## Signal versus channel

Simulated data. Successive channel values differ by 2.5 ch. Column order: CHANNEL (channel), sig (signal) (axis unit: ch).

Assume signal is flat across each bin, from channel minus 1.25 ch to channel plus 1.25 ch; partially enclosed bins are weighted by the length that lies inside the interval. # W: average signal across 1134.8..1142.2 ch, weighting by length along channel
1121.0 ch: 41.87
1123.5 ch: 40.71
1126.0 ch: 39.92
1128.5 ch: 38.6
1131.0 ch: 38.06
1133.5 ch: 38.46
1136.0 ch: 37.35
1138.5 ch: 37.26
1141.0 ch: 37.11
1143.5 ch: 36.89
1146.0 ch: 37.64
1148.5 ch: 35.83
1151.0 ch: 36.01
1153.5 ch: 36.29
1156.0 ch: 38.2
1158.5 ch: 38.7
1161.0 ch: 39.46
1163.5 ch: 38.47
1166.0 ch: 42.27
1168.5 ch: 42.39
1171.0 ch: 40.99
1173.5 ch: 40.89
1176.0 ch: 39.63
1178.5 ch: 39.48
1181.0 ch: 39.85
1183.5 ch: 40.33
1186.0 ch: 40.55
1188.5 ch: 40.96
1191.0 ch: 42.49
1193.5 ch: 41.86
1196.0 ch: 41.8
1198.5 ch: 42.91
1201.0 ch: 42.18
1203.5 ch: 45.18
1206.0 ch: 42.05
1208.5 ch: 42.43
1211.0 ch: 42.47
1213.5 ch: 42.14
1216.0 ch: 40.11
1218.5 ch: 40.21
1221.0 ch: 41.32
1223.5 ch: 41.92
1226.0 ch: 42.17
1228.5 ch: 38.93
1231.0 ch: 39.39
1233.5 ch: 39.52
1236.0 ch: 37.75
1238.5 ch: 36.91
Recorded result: 37.2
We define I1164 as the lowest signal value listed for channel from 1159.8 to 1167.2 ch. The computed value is 38.47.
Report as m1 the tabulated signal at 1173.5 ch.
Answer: 40.89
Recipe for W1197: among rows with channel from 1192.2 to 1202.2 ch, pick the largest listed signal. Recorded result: 42.91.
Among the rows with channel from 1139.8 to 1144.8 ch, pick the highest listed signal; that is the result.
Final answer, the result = 37.11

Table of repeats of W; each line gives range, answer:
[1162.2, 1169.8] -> 41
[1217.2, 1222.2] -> 40.8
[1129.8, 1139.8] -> 37.8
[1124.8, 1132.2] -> 38.9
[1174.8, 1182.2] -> 39.7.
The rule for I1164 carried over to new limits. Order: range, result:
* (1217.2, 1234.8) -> 38.93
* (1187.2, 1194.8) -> 40.96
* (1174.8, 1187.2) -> 39.48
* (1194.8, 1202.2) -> 41.8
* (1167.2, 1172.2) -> 40.99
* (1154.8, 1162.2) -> 38.2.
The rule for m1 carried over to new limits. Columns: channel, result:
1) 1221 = 41.32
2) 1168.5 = 42.39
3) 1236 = 37.75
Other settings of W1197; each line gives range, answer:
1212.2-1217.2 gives 42.14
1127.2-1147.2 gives 38.6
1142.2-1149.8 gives 37.64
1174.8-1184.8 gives 40.33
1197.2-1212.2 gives 45.18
